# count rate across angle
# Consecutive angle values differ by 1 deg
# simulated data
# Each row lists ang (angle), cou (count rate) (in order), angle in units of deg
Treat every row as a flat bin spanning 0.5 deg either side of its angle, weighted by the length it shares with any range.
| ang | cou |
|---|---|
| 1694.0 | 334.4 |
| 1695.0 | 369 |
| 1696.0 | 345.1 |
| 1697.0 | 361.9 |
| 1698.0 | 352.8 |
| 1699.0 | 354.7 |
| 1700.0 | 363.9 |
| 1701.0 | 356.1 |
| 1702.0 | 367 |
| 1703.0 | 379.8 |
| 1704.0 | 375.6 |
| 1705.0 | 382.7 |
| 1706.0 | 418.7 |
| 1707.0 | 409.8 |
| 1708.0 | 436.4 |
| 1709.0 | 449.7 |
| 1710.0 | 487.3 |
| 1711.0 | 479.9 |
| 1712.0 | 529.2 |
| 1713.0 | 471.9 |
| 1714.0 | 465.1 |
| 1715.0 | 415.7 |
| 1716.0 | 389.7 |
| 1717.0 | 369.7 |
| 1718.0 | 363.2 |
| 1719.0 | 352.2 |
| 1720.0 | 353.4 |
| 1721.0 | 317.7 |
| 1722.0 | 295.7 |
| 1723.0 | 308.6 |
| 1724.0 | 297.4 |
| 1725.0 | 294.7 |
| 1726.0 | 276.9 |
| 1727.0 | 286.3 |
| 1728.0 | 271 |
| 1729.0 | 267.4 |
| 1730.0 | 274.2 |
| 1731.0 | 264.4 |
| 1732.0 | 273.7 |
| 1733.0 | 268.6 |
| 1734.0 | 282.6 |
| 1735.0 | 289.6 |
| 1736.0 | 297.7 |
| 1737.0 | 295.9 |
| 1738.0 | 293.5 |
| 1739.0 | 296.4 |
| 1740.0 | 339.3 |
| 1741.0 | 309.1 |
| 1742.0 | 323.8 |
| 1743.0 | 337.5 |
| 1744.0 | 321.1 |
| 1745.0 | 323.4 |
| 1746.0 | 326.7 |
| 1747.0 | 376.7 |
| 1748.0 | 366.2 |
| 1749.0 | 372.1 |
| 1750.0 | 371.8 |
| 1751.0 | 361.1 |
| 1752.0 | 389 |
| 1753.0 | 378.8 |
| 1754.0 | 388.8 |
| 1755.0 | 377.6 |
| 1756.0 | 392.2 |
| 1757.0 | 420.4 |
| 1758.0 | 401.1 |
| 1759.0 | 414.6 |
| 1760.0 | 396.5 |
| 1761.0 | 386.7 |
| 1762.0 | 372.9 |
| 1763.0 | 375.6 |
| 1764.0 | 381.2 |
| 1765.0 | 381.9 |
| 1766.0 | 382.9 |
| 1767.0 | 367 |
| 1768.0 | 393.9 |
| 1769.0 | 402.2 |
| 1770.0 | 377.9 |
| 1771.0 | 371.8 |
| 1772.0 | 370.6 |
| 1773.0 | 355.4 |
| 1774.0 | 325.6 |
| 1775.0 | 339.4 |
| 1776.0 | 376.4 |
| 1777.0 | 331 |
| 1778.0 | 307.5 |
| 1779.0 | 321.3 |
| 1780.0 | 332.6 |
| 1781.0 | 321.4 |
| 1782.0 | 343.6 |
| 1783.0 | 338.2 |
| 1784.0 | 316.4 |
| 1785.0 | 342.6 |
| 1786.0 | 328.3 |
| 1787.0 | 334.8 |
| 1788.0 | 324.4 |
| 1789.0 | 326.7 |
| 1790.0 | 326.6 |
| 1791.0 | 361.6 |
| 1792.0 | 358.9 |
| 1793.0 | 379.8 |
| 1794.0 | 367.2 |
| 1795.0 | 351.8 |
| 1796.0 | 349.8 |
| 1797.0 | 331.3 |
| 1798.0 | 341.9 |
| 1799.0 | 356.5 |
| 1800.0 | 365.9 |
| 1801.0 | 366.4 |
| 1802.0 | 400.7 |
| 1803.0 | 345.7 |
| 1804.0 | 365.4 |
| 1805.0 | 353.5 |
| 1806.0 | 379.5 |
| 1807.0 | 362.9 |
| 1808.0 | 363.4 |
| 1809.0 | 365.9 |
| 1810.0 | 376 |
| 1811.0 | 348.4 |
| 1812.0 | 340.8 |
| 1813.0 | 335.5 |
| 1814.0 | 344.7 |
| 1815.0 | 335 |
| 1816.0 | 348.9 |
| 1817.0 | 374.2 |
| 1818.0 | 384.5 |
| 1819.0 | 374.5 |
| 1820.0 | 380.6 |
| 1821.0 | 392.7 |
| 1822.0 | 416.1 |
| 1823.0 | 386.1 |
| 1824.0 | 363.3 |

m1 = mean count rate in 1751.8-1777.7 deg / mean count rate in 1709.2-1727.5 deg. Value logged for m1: 1.00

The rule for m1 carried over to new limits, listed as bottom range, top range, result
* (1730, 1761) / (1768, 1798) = 1.01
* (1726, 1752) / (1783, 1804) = 1.12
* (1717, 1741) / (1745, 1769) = 1.27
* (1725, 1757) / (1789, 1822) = 1.11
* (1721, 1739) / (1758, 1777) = 1.31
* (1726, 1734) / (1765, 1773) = 1.39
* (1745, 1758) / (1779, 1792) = 0.89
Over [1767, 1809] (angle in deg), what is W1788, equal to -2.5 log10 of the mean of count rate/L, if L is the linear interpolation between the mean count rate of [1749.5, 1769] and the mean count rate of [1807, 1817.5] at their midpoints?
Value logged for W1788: 0.05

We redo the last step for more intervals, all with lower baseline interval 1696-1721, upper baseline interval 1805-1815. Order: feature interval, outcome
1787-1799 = 0.05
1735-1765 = 0.07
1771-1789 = 0.10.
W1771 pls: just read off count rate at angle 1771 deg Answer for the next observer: 371.8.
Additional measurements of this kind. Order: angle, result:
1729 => 267.4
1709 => 449.7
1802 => 400.7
